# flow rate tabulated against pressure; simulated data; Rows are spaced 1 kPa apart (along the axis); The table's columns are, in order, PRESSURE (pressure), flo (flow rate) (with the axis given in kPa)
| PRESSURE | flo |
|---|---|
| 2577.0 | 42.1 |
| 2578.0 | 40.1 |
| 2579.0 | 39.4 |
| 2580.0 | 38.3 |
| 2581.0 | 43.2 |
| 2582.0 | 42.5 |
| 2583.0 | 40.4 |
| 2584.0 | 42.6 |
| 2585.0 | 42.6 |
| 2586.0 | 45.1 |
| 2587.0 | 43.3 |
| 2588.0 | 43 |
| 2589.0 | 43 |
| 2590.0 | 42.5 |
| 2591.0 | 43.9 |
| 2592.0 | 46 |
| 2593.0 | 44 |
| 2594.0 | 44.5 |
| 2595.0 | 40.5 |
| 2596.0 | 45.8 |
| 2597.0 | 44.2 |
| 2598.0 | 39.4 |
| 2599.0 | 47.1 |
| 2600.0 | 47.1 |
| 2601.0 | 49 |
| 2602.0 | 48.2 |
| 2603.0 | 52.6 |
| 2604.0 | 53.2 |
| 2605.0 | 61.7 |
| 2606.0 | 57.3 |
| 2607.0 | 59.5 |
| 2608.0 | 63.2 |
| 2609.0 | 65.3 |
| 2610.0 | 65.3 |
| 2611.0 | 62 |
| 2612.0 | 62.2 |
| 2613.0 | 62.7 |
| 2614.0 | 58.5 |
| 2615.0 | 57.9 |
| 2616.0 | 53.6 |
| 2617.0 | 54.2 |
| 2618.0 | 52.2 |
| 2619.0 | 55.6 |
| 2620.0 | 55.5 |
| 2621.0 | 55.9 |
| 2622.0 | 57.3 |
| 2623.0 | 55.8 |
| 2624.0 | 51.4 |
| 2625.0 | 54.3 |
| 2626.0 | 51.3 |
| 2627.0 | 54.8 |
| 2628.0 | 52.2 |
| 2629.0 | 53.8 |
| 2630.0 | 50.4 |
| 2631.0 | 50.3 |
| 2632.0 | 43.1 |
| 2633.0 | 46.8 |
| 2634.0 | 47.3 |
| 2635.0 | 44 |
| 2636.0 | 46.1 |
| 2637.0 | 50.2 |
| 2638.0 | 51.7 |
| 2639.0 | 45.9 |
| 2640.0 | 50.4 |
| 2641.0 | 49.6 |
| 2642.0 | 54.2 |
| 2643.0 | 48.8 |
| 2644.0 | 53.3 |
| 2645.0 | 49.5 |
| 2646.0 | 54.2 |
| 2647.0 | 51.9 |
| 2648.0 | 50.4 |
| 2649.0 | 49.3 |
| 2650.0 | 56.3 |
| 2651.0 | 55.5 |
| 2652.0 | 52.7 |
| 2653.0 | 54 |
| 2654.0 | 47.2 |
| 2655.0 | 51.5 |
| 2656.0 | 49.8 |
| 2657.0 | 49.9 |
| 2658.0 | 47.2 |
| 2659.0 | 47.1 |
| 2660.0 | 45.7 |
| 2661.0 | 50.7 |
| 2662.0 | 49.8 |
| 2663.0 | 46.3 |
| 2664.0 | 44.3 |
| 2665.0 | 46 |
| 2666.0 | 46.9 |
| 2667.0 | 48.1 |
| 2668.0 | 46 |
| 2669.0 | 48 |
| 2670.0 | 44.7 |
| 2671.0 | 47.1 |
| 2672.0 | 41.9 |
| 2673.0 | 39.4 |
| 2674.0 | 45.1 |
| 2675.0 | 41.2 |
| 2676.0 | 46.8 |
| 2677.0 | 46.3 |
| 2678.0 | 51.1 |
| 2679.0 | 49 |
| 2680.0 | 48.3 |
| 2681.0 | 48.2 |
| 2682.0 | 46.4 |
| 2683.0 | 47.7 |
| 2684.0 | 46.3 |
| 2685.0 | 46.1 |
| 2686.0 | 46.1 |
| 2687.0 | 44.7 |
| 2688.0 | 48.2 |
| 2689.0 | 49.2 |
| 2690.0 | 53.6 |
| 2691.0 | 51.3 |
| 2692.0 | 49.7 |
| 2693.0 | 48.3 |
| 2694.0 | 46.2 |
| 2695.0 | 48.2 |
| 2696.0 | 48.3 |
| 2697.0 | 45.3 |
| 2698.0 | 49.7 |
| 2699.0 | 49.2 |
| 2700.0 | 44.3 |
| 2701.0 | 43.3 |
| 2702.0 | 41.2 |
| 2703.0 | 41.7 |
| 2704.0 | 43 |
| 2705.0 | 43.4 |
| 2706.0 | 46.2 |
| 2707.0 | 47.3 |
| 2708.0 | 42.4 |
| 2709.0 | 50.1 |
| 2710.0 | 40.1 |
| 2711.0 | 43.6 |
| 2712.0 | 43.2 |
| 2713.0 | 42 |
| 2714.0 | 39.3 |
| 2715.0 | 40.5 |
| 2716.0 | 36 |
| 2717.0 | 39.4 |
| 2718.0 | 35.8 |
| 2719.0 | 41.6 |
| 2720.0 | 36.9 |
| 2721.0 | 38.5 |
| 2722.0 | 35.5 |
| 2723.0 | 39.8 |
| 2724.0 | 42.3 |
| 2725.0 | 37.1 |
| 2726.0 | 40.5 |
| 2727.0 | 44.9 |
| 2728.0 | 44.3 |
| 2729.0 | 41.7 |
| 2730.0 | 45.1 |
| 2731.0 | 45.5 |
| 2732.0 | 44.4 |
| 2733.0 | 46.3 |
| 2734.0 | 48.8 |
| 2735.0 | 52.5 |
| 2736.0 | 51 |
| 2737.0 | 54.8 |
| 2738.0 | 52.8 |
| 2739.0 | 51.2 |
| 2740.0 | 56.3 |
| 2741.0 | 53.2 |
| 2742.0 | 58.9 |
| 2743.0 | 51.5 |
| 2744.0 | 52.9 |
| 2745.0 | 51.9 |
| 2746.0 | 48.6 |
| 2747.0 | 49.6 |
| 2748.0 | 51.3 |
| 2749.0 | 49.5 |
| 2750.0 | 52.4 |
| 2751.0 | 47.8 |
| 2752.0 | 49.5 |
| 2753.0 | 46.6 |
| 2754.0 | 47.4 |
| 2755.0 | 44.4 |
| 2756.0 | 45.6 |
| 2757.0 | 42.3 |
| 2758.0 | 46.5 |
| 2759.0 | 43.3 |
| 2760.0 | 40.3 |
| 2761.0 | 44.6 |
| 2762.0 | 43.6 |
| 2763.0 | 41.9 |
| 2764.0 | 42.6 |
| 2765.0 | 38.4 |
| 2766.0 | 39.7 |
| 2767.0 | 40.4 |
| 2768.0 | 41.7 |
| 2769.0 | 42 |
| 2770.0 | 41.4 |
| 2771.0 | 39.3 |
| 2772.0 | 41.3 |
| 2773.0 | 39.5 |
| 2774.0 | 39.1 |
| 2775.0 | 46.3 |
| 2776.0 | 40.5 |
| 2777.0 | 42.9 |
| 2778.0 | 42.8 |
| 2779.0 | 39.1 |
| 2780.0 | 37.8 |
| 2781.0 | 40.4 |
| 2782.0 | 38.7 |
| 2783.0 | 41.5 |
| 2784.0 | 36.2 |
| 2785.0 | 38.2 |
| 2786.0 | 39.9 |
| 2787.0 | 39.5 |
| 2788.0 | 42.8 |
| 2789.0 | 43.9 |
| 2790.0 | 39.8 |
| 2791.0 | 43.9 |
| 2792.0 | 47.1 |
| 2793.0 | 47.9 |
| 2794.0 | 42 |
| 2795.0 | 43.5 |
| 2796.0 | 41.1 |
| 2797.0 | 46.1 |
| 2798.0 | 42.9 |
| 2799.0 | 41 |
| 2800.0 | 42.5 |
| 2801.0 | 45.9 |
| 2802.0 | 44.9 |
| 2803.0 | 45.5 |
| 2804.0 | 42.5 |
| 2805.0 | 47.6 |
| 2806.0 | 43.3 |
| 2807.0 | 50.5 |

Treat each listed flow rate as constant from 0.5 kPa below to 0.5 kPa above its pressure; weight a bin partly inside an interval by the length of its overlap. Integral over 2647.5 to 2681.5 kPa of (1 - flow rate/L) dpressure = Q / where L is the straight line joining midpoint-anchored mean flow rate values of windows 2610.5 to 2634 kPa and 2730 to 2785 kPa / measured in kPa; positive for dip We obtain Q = 2.34 kPa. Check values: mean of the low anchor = 54.3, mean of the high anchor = 45.5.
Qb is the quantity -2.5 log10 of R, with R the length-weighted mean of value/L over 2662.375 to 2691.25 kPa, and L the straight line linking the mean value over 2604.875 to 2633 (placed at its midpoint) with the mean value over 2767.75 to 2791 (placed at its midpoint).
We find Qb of 0.09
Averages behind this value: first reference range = 56.1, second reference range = 40.7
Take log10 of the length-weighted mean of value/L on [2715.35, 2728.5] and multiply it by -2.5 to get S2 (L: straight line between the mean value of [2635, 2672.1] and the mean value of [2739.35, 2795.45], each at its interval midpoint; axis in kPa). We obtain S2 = 0.17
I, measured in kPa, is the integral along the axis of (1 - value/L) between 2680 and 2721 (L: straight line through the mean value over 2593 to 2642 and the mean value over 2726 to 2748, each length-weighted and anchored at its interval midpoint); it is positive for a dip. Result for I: 4.6 kPa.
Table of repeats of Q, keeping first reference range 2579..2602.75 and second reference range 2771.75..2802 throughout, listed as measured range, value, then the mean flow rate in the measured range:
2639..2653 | -2.8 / 51.9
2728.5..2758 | -5.0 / 49.4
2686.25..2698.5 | -1.6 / 48.5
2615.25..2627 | -3.0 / 54.4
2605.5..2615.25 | -4.0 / 61.5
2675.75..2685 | -1.0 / 47.7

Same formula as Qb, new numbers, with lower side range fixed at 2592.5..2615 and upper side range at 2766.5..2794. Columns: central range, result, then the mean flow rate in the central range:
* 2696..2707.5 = 0.04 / 45.1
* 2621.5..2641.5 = 0.03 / 50.3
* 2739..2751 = -0.19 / 52.1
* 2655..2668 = 0.04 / 47.7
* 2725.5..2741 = -0.09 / 48.2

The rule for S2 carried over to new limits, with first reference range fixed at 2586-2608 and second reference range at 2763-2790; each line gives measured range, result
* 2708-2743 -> -0.05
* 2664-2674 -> -0.01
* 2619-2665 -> -0.11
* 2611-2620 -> -0.22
